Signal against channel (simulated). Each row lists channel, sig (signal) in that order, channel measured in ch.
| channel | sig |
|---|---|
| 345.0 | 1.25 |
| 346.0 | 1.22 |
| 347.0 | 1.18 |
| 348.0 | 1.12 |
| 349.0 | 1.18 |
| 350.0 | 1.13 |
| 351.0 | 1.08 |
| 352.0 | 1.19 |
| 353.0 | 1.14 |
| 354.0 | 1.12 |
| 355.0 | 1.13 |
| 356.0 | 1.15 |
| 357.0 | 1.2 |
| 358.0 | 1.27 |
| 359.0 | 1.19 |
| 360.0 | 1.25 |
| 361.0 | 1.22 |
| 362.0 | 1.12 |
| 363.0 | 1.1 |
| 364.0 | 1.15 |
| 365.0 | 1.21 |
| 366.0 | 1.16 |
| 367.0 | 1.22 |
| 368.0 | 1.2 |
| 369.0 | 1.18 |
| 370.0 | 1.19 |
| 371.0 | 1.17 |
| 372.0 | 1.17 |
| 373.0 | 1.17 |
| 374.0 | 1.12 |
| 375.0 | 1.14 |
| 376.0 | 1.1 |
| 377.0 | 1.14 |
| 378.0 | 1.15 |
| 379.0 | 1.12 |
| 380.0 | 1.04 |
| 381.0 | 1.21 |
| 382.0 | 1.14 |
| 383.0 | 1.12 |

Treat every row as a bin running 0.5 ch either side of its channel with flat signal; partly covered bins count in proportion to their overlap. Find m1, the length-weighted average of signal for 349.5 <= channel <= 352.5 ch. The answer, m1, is 1.13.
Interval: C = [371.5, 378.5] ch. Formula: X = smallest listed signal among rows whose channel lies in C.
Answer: 1.1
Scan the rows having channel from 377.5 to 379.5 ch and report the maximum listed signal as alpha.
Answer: 1.15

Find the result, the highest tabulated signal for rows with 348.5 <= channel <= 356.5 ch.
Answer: 1.19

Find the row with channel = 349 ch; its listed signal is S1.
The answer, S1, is 1.18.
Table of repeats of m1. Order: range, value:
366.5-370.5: 1.2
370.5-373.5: 1.17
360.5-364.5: 1.15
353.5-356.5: 1.13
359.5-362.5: 1.2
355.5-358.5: 1.21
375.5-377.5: 1.12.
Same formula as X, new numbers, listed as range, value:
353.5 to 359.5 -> 1.12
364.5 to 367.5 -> 1.16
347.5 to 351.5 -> 1.08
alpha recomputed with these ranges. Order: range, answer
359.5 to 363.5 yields 1.25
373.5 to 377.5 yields 1.14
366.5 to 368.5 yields 1.22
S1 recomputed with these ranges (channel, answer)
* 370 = 1.19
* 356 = 1.15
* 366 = 1.16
